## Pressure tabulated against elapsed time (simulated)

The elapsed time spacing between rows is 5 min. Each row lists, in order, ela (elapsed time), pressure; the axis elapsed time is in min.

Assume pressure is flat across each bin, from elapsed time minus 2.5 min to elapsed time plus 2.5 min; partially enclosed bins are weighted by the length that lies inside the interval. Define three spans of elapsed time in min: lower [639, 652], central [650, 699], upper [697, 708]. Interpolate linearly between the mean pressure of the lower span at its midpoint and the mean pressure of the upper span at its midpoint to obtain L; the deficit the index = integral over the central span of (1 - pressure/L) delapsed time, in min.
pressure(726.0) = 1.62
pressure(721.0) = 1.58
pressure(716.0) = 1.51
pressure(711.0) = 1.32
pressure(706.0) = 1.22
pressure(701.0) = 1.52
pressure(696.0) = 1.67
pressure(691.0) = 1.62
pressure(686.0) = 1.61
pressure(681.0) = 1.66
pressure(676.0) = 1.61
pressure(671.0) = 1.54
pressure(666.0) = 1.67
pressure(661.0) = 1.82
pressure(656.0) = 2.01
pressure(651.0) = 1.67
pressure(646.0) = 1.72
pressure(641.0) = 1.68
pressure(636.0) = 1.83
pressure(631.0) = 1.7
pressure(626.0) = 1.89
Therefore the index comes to -4.2 min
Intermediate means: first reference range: 1.69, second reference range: 1.42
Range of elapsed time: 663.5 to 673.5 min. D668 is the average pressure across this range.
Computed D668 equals 1.6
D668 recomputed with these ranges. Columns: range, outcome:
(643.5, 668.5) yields 1.78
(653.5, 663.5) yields 1.91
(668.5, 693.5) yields 1.61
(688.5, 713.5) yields 1.47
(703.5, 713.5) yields 1.27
